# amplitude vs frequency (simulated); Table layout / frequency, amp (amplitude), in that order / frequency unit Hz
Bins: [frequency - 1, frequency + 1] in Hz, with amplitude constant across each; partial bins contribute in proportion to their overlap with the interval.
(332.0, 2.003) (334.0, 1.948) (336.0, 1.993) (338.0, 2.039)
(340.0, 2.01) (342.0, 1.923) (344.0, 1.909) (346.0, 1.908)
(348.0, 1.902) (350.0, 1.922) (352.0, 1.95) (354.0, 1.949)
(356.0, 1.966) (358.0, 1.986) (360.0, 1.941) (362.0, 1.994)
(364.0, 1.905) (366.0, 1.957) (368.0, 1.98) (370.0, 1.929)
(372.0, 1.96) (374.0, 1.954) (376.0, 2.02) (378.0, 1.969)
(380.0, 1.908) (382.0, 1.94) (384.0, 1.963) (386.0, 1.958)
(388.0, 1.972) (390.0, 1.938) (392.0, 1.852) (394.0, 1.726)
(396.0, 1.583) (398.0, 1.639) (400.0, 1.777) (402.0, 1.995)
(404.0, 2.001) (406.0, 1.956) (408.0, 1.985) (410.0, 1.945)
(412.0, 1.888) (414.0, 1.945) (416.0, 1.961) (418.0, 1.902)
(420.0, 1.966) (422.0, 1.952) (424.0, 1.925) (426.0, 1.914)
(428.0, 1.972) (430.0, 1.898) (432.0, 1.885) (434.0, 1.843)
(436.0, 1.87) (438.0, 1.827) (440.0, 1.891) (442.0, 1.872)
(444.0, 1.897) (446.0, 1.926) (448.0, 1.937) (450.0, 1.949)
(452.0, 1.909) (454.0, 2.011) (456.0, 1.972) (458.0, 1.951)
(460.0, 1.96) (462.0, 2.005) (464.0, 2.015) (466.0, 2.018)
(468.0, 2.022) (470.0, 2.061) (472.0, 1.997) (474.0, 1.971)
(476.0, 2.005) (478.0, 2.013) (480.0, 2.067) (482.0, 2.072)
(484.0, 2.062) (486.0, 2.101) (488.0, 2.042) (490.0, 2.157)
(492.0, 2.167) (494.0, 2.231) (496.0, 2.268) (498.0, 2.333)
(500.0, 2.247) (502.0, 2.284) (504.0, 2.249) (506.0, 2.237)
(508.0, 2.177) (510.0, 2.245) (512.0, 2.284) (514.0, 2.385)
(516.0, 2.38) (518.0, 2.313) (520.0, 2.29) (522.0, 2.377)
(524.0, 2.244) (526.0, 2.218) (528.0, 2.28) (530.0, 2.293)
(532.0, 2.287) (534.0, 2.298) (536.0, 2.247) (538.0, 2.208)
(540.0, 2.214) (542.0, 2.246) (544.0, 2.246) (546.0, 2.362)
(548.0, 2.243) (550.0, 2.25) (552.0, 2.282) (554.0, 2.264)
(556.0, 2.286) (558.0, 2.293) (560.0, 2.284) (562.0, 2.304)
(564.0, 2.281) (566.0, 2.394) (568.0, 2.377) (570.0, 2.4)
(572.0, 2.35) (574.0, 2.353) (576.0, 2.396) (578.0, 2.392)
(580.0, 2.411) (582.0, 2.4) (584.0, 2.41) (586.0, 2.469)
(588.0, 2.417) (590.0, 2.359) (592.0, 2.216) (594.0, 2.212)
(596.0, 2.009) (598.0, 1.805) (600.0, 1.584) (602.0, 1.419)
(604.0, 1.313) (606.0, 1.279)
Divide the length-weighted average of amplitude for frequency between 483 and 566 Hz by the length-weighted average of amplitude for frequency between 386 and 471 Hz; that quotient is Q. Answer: 1.2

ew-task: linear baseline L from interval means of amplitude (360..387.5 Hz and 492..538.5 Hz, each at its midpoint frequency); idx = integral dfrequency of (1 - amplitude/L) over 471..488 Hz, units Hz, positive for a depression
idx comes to 1.2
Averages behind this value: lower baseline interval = 1.96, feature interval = 2.04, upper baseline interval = 2.28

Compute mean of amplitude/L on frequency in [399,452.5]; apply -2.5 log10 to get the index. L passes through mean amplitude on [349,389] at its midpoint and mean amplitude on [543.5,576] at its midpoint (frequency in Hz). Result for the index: 0.08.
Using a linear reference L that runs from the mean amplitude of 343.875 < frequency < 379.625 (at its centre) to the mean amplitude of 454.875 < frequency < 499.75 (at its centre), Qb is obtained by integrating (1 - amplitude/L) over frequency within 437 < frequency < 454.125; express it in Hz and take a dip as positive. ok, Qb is 1.1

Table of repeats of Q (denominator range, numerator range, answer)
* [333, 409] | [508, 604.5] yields 1.17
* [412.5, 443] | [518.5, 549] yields 1.19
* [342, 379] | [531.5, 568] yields 1.17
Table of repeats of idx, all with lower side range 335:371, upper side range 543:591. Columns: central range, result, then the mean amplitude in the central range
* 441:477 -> 2.9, 1.97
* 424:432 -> 0.6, 1.92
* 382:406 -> 2.0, 1.86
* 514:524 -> -0.4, 2.33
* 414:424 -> 0.6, 1.94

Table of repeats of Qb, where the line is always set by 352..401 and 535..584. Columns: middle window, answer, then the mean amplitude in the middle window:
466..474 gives 0.4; 2.02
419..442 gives 1.4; 1.9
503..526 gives -0.7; 2.29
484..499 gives -0.1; 2.18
